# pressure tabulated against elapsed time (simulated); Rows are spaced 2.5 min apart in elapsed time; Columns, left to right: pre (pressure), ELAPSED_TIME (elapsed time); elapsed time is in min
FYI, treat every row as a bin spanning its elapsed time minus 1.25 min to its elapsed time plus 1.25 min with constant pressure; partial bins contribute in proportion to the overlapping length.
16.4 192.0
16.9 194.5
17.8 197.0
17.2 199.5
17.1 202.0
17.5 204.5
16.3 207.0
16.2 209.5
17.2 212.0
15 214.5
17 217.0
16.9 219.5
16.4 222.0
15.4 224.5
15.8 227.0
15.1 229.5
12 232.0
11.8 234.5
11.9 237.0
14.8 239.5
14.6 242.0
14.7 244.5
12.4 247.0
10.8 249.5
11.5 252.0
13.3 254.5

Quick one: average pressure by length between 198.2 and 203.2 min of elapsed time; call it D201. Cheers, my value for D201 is 17.2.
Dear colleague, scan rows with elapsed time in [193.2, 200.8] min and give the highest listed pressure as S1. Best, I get 17.8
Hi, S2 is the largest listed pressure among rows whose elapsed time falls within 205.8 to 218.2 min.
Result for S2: 17.2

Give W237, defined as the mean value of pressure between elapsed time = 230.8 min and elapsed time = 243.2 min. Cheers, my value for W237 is 13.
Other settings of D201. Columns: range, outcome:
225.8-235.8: 13.7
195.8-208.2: 17.2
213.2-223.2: 16.3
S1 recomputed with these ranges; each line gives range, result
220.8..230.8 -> 16.4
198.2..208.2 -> 17.5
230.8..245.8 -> 14.8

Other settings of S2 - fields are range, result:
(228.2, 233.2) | 15.1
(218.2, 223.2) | 16.9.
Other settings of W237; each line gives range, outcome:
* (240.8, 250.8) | 13.1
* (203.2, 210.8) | 16.7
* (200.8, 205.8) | 17.3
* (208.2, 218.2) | 16.3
